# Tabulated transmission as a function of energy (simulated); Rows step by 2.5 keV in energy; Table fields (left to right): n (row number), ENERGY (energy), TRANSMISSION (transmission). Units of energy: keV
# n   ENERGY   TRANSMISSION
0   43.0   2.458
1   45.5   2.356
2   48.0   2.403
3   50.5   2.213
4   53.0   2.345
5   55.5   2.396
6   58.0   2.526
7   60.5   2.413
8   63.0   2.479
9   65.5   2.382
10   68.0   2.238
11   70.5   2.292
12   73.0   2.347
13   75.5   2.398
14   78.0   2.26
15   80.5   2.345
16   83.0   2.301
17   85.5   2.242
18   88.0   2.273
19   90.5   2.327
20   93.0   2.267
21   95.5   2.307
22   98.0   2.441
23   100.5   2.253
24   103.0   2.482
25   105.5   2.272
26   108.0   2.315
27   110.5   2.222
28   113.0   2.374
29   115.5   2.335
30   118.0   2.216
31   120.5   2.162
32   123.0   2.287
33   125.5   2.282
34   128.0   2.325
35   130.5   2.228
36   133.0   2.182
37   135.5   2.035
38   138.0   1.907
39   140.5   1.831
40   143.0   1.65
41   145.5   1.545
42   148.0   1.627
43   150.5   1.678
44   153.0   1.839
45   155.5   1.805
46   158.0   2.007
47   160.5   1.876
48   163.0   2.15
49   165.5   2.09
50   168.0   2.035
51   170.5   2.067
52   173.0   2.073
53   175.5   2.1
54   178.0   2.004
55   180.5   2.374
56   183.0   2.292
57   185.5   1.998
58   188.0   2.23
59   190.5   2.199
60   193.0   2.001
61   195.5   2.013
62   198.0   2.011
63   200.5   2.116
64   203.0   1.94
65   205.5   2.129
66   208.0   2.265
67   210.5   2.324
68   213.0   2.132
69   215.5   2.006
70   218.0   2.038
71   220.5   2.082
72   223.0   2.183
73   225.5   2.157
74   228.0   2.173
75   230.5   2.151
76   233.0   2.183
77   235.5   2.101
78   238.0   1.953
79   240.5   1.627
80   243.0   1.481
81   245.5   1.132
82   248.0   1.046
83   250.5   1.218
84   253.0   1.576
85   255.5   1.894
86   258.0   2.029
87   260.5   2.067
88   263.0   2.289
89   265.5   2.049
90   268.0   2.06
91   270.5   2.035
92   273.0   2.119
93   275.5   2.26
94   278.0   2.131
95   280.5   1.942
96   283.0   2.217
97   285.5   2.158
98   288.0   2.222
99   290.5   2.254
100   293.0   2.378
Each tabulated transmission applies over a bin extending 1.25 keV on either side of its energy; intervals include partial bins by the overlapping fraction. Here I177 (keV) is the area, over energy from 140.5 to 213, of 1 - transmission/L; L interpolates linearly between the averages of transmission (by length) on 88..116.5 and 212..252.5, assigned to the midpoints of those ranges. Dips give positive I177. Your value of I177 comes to 1.0 keV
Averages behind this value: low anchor 2.32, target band 2.01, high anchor 1.85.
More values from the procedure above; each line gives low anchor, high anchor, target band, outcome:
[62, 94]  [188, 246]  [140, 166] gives 4.13 keV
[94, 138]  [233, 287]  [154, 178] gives 1.28 keV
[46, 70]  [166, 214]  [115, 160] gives 4.75 keV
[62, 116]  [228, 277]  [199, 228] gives -2.22 keV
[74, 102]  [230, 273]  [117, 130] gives -0.29 keV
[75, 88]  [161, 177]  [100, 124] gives -0.77 keV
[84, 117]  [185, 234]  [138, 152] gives 3.41 keV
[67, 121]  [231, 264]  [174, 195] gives -1.81 keV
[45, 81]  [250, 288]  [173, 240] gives 0.38 keV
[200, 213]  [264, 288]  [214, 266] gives 6.32 keV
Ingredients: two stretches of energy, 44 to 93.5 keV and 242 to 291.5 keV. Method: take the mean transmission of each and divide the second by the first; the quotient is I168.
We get 0.82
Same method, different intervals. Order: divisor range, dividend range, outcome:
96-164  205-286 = 0.94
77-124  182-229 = 0.92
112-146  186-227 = 1.00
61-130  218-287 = 0.84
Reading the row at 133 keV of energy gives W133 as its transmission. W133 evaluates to 2.182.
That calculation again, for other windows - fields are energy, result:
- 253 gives 1.576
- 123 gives 2.287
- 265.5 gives 2.049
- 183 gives 2.292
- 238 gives 1.953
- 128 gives 2.325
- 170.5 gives 2.067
